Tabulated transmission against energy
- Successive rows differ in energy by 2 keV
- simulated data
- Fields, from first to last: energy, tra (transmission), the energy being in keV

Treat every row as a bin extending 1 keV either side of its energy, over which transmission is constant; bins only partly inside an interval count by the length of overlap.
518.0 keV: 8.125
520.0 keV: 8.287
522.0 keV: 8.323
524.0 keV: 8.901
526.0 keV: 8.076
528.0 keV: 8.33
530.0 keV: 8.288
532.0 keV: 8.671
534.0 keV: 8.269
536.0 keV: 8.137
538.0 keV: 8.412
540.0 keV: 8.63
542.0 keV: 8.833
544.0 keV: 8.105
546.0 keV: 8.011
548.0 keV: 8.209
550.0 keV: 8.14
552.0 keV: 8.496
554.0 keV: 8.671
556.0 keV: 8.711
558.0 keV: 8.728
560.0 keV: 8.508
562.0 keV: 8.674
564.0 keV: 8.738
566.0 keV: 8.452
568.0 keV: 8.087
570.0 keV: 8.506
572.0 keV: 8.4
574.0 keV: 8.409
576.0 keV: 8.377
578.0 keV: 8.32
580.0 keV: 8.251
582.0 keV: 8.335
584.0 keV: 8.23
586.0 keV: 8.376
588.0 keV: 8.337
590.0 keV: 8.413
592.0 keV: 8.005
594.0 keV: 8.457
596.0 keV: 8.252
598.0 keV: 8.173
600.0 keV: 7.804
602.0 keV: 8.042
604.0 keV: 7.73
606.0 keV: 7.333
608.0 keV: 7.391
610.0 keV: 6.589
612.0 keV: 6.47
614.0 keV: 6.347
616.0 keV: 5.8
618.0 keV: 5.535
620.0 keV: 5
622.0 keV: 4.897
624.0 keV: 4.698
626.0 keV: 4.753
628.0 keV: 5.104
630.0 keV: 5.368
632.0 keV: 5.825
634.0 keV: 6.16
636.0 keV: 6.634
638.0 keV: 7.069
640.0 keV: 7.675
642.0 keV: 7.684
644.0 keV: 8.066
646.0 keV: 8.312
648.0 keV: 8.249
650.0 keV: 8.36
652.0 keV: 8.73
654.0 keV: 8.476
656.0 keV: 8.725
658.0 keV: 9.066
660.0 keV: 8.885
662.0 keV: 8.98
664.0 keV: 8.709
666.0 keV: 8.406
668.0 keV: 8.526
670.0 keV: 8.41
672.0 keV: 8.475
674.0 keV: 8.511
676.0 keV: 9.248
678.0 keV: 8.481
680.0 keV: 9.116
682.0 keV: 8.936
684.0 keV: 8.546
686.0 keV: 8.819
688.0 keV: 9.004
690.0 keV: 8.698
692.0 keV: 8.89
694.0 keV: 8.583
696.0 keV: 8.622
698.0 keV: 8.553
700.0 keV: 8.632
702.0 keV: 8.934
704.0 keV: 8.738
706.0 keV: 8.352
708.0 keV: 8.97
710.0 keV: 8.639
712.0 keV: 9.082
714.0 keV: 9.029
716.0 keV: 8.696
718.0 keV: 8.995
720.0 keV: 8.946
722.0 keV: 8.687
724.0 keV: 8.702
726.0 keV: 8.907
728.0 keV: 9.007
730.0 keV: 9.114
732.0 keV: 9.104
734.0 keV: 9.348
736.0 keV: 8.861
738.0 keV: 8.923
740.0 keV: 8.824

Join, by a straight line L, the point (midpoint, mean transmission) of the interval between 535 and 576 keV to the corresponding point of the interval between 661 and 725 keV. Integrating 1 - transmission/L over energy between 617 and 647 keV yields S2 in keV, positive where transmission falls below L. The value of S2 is 8.46 keV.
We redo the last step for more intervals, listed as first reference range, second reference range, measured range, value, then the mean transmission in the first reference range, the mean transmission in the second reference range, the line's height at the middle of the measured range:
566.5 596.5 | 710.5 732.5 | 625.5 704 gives 5.0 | 8.32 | 8.92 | 8.68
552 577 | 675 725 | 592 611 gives 1.8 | 8.52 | 8.8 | 8.6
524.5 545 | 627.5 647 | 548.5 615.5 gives -3.7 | 8.39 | 6.83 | 7.67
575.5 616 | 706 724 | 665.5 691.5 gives -0.6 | 7.8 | 8.84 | 8.52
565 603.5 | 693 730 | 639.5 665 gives 0.2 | 8.27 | 8.79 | 8.55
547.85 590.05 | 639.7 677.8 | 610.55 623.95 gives 4.5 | 8.43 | 8.51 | 8.48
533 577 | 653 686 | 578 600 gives 0.7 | 8.43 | 8.72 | 8.52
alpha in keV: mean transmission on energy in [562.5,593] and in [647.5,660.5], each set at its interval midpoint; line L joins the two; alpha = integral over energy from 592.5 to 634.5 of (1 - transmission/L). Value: 9.9 keV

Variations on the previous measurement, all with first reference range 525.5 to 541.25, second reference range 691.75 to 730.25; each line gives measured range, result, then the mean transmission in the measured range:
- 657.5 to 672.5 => 0.0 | 8.68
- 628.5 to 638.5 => 2.9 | 6.11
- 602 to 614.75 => 2.2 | 7.07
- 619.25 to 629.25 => 4.3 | 4.9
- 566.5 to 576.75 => 0.1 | 8.36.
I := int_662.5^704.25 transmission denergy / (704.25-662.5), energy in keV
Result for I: 8.71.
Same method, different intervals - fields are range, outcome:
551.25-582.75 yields 8.48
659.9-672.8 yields 8.61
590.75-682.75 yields 7.51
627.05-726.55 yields 8.34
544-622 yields 7.87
